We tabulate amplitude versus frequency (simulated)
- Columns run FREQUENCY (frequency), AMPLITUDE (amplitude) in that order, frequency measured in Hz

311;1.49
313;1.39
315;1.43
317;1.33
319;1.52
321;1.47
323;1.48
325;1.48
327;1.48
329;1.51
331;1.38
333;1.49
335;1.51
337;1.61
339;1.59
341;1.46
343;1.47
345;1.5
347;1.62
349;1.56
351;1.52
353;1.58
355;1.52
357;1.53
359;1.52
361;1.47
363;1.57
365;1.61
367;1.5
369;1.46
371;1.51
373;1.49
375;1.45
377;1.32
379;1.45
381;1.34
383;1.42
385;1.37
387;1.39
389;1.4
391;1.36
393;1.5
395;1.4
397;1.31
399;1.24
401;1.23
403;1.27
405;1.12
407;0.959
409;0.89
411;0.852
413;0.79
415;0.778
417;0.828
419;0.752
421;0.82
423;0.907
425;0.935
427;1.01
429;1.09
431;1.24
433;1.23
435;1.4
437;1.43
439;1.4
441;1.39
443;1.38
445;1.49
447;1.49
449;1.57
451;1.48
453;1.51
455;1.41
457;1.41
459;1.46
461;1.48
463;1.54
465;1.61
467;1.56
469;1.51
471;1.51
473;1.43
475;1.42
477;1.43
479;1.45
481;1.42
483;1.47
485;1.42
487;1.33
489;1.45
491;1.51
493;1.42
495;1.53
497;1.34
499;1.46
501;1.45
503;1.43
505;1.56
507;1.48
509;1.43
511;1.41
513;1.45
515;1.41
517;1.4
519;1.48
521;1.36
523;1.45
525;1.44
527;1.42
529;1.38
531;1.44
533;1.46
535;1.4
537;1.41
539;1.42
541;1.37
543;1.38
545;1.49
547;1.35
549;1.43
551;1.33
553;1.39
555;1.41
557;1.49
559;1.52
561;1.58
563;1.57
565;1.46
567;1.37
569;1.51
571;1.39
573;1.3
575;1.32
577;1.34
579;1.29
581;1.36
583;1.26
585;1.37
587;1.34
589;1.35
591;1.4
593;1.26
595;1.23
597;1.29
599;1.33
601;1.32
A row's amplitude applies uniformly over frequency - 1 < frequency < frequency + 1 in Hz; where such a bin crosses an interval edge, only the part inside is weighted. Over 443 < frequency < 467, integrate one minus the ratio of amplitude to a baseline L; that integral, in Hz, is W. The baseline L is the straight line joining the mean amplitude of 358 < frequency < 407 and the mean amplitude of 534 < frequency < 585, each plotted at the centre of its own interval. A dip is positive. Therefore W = -1.6 Hz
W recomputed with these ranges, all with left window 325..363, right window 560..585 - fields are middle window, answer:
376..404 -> 2.56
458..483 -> -0.59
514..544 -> 0.08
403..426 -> 9.13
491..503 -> -0.08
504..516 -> -0.24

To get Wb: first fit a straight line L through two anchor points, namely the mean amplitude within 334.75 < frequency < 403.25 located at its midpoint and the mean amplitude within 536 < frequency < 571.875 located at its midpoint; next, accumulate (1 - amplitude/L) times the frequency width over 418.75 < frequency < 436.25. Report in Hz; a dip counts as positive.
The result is 4.7 Hz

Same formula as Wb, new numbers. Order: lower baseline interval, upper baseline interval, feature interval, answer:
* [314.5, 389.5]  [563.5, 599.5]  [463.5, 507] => -1.9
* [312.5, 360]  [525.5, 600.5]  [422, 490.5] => 2.3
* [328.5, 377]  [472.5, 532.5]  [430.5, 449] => 0.9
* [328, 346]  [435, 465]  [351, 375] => -0.4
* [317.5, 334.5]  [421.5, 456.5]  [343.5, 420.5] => 4.0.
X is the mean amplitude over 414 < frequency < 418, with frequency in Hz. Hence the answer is 0.803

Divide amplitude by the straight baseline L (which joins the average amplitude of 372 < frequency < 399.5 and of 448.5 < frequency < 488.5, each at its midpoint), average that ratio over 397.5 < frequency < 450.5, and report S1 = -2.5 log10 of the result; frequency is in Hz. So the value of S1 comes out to 0.25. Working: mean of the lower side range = 1.39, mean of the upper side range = 1.47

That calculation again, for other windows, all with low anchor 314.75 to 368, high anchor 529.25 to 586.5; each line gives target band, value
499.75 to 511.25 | -0.024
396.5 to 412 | 0.319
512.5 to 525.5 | -0.001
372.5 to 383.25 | 0.063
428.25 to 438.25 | 0.142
